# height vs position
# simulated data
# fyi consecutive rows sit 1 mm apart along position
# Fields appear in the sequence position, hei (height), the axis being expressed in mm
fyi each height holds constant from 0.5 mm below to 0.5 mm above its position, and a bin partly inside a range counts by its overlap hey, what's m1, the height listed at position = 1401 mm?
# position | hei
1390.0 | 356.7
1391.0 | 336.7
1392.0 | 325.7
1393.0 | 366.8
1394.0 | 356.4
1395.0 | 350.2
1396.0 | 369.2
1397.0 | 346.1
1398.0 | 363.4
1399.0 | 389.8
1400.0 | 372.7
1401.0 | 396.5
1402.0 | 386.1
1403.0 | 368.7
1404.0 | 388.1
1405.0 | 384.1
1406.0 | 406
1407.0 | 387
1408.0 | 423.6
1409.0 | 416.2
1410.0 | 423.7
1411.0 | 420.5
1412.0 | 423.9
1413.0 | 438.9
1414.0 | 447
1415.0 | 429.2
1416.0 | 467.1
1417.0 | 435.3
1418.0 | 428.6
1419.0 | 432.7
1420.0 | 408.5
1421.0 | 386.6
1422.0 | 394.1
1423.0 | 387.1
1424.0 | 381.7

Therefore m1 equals 396.5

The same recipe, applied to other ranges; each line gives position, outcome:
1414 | 447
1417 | 435.3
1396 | 369.2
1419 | 432.7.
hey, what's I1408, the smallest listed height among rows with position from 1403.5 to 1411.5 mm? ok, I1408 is 384.1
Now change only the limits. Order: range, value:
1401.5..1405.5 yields 368.7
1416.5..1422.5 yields 386.6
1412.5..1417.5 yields 429.2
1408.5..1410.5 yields 416.2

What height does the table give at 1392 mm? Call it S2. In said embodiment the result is 325.7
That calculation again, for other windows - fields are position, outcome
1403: 368.7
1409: 416.2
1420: 408.5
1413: 438.9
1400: 372.7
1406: 406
